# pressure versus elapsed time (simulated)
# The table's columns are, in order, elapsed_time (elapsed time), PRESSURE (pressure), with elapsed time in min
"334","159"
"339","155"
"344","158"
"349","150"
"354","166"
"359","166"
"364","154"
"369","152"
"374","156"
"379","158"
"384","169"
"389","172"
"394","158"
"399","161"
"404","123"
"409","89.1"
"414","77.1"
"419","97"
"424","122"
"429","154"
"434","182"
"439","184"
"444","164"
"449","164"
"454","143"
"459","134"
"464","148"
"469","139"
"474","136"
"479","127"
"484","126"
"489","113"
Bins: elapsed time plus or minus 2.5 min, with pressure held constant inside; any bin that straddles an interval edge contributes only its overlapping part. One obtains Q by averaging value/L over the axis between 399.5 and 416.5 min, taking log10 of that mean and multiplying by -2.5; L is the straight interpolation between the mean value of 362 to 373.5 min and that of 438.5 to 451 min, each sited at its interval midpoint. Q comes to 0.48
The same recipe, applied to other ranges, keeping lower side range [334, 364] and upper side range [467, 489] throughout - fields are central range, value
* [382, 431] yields 0.113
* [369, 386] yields -0.051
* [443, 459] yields -0.128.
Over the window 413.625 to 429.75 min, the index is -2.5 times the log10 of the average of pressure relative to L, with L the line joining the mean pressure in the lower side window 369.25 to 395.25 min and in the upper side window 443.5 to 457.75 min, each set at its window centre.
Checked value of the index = 0.36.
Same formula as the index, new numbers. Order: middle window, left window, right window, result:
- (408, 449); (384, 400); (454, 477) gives 0.10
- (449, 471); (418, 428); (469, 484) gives -0.13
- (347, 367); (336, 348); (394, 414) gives -0.08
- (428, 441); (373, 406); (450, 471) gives -0.18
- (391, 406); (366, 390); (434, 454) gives 0.10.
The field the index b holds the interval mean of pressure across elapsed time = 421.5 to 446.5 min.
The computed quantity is 161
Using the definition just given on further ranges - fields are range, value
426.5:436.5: 168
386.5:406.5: 154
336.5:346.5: 156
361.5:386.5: 158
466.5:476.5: 138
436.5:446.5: 174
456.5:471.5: 140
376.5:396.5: 164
